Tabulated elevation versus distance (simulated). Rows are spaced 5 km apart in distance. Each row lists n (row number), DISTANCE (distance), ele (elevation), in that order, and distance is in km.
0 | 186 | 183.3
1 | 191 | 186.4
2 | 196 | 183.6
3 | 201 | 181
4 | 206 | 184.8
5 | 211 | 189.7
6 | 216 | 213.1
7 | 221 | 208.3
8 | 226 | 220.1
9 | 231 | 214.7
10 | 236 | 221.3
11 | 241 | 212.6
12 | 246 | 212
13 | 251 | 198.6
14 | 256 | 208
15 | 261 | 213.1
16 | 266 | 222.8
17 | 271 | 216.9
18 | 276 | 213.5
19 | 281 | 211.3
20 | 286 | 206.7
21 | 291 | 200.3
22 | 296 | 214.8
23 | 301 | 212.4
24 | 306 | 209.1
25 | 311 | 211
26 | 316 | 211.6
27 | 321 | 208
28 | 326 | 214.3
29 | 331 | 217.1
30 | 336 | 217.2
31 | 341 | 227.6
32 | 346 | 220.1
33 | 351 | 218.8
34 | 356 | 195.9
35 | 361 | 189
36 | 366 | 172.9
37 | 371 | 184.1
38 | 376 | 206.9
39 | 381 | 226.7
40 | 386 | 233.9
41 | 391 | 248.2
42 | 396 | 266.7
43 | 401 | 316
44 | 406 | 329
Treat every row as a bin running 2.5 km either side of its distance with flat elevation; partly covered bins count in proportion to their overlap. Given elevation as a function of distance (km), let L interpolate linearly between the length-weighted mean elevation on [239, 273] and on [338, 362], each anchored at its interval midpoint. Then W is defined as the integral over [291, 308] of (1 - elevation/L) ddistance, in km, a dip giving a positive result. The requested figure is 0.11 km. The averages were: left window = 212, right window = 212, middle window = 210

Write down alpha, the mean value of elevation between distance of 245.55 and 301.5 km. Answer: 211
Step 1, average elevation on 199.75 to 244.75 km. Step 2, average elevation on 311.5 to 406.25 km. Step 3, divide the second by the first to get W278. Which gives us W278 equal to 1.1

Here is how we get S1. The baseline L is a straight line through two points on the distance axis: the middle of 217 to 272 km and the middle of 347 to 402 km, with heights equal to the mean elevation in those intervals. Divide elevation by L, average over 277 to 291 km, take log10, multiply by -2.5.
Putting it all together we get 0.04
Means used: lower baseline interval 213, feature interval 208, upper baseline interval 221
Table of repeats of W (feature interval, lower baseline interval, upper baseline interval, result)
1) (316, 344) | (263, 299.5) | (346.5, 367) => -1.8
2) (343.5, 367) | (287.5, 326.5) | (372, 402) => 2.9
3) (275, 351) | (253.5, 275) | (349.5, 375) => -3.7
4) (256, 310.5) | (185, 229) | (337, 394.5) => -2.3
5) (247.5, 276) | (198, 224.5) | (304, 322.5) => -1.3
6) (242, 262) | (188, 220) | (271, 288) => -0.4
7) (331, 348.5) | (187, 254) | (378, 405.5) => 1.6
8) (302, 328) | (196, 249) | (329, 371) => -0.7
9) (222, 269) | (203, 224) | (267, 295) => -2.1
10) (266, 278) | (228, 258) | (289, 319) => -0.3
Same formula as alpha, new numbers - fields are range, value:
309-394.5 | 213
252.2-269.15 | 213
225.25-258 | 212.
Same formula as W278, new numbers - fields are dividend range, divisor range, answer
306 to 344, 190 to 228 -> 1.10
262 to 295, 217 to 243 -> 0.99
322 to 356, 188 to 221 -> 1.14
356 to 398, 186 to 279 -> 1.05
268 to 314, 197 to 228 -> 1.06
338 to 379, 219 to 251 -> 0.95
